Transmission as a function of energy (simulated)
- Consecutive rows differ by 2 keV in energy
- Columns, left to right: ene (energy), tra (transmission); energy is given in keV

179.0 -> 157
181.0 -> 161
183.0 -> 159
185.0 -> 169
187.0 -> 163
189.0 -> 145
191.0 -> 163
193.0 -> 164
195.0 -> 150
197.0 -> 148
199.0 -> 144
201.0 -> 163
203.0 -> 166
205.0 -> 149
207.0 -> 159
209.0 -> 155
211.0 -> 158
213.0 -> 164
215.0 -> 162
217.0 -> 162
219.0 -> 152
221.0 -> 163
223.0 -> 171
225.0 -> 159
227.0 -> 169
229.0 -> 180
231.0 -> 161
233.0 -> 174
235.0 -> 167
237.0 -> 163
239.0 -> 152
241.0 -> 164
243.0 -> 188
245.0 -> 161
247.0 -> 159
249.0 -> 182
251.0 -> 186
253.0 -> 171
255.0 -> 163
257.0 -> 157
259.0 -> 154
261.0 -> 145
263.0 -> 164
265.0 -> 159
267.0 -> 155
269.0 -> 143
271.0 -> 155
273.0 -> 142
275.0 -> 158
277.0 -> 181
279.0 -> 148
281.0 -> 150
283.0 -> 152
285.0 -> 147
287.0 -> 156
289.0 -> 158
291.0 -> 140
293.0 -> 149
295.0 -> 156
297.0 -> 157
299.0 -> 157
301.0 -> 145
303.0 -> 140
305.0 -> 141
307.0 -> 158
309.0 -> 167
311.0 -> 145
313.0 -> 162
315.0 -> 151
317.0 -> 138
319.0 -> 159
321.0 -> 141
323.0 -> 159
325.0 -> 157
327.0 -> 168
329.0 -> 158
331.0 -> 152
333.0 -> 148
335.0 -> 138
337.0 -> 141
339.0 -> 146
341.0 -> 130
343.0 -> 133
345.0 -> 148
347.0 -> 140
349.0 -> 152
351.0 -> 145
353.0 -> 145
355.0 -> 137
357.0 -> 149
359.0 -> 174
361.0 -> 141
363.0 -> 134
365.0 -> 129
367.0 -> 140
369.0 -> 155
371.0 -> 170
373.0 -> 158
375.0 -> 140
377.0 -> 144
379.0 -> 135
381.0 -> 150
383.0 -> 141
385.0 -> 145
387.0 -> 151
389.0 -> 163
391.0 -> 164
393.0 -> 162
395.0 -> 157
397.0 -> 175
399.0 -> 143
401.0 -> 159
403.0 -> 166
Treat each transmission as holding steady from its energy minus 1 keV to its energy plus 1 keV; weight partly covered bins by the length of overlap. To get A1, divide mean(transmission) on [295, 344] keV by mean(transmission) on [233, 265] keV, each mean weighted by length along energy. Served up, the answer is 0.9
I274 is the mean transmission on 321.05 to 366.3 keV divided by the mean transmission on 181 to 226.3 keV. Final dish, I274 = 0.92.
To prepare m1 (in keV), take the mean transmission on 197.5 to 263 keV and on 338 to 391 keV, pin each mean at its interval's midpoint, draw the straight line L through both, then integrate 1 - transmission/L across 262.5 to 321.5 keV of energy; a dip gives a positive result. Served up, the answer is 1.1 keV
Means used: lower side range 163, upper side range 146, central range 152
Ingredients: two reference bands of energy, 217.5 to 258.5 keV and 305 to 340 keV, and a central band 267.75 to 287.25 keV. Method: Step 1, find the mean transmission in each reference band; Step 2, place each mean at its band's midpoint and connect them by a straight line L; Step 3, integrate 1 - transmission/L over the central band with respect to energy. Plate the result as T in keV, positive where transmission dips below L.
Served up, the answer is 0.8 keV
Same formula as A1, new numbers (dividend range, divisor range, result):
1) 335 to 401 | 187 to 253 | 0.91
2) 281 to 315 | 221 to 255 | 0.90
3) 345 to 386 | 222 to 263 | 0.88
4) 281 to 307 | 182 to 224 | 0.95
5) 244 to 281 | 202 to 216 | 1.01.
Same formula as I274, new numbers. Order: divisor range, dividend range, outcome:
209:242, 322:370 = 0.90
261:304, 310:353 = 0.97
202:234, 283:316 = 0.93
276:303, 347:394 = 0.97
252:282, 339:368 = 0.91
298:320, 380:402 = 1.03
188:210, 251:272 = 1.02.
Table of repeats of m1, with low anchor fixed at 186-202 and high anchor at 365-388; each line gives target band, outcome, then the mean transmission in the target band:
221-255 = -3.5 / 169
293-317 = -0.3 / 152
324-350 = 0.3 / 147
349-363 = 0.0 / 148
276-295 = -0.3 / 154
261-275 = -0.1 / 153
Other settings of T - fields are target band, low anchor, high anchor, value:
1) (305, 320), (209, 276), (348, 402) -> 0.25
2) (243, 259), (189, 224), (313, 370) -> -1.49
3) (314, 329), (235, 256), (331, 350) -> -0.62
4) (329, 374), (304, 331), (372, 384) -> 0.84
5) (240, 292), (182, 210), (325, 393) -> -2.08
